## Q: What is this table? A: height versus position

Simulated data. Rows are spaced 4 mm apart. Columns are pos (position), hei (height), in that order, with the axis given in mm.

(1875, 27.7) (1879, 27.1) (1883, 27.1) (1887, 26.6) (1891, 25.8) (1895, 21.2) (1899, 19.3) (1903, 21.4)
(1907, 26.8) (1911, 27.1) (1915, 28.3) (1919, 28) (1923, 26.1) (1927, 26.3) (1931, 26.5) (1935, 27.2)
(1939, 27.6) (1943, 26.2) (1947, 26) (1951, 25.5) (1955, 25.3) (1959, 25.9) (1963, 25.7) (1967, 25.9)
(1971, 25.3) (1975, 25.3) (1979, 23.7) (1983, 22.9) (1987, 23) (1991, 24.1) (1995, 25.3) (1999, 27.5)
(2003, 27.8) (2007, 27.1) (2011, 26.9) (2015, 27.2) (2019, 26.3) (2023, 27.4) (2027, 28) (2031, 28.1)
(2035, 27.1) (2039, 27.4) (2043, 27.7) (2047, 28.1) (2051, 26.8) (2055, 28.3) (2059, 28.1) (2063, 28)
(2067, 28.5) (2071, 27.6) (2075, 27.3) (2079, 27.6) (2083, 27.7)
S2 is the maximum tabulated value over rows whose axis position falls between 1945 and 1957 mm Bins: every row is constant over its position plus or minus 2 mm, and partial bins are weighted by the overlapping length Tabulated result 26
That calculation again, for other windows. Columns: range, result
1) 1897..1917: 28.3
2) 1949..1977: 25.9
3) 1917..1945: 28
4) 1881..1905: 27.1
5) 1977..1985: 23.7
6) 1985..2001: 27.5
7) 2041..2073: 28.5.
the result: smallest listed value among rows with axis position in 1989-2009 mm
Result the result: 24.1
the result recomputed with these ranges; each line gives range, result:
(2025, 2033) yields 28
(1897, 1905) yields 19.3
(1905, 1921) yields 26.8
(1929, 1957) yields 25.3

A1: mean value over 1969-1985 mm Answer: 24.3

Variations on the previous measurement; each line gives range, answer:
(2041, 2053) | 27.5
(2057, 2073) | 28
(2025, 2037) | 27.7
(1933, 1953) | 26.5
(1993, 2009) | 26.9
